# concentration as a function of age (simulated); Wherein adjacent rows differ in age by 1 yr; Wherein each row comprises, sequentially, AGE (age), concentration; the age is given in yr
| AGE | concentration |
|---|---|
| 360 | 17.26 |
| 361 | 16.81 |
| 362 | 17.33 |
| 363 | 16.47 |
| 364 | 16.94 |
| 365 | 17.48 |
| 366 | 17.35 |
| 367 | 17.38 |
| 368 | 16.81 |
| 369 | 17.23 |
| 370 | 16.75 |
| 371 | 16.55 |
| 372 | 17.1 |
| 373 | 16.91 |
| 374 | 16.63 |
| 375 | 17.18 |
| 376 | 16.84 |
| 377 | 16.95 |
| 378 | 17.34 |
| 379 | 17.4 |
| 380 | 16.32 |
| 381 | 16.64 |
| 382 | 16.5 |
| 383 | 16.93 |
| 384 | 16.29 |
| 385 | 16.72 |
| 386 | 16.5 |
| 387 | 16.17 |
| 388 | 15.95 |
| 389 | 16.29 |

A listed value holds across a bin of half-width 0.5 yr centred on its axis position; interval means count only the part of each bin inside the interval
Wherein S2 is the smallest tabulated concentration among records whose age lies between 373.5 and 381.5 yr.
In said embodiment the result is 16.32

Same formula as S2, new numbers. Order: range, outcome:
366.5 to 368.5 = 16.81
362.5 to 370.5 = 16.47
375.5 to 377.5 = 16.84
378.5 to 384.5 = 16.29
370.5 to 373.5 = 16.55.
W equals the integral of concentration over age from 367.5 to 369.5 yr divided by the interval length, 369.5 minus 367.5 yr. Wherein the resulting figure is 17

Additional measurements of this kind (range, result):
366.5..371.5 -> 16.9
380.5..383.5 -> 16.7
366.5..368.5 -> 17.1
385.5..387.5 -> 16.3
